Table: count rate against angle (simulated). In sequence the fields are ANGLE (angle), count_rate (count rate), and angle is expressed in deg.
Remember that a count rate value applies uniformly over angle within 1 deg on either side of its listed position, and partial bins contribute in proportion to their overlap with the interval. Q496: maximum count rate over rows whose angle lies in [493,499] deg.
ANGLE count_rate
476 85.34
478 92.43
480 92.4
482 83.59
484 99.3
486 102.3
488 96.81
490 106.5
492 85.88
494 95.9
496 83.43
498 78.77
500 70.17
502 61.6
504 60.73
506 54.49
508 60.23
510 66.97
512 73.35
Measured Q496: 95.9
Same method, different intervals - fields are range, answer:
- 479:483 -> 92.4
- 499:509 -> 70.17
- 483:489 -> 102.3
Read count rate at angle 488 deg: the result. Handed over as 96.81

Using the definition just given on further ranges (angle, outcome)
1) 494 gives 95.9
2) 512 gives 73.35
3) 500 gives 70.17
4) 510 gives 66.97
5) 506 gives 54.49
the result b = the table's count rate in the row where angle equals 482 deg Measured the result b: 83.59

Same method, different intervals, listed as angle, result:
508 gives 60.23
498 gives 78.77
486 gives 102.3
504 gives 60.73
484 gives 99.3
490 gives 106.5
